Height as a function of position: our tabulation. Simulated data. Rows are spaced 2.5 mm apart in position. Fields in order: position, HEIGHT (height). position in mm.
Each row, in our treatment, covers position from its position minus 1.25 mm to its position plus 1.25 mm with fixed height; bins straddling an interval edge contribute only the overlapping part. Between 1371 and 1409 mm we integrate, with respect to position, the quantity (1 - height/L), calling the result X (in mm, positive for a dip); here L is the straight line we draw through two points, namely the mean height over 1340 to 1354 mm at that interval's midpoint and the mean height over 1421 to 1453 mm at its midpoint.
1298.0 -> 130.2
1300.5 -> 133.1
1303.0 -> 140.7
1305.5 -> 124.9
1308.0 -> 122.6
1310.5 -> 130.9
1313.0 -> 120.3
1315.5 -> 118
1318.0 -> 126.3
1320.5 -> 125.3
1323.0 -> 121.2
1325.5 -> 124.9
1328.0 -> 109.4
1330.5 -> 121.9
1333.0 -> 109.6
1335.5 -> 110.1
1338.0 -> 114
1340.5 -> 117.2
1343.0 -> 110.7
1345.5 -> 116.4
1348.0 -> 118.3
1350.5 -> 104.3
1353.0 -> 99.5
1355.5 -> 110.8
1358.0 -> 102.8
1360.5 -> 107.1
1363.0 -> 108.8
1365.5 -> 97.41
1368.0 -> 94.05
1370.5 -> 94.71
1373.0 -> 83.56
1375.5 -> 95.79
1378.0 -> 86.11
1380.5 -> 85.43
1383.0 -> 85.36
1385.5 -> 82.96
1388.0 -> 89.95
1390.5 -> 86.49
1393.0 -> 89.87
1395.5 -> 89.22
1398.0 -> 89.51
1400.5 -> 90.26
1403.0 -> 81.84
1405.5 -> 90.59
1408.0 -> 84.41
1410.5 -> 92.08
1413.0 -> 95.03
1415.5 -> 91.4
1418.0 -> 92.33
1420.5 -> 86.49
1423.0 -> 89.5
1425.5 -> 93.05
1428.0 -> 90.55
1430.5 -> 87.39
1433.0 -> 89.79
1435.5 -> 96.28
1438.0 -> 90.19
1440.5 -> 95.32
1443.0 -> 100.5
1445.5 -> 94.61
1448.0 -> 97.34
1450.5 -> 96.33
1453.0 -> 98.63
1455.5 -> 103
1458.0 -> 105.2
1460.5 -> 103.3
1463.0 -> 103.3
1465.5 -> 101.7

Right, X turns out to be 5.5 mm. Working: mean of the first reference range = 111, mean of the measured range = 87.6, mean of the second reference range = 93.4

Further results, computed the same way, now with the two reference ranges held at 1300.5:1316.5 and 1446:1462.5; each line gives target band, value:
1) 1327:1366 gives 3.22 mm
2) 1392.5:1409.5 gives 3.43 mm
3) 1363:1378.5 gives 2.96 mm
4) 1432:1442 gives 1.01 mm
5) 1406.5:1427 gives 3.20 mm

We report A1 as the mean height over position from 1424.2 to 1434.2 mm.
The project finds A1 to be 90.2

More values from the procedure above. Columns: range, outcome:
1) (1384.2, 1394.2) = 87.3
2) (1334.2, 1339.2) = 112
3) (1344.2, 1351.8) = 113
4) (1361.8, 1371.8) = 98.6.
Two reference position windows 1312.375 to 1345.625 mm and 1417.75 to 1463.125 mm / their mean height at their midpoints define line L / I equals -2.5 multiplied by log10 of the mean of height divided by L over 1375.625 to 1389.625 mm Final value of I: 0.226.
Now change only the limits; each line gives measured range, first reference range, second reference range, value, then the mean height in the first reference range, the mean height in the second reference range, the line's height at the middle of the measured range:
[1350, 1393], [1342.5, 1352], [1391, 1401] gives 0.07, 112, 89.4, 101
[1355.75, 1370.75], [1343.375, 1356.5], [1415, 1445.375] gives 0.05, 110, 92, 107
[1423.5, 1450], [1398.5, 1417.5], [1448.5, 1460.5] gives 0.03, 89.5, 101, 96.5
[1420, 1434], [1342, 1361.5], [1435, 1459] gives 0.12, 109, 97.7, 100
